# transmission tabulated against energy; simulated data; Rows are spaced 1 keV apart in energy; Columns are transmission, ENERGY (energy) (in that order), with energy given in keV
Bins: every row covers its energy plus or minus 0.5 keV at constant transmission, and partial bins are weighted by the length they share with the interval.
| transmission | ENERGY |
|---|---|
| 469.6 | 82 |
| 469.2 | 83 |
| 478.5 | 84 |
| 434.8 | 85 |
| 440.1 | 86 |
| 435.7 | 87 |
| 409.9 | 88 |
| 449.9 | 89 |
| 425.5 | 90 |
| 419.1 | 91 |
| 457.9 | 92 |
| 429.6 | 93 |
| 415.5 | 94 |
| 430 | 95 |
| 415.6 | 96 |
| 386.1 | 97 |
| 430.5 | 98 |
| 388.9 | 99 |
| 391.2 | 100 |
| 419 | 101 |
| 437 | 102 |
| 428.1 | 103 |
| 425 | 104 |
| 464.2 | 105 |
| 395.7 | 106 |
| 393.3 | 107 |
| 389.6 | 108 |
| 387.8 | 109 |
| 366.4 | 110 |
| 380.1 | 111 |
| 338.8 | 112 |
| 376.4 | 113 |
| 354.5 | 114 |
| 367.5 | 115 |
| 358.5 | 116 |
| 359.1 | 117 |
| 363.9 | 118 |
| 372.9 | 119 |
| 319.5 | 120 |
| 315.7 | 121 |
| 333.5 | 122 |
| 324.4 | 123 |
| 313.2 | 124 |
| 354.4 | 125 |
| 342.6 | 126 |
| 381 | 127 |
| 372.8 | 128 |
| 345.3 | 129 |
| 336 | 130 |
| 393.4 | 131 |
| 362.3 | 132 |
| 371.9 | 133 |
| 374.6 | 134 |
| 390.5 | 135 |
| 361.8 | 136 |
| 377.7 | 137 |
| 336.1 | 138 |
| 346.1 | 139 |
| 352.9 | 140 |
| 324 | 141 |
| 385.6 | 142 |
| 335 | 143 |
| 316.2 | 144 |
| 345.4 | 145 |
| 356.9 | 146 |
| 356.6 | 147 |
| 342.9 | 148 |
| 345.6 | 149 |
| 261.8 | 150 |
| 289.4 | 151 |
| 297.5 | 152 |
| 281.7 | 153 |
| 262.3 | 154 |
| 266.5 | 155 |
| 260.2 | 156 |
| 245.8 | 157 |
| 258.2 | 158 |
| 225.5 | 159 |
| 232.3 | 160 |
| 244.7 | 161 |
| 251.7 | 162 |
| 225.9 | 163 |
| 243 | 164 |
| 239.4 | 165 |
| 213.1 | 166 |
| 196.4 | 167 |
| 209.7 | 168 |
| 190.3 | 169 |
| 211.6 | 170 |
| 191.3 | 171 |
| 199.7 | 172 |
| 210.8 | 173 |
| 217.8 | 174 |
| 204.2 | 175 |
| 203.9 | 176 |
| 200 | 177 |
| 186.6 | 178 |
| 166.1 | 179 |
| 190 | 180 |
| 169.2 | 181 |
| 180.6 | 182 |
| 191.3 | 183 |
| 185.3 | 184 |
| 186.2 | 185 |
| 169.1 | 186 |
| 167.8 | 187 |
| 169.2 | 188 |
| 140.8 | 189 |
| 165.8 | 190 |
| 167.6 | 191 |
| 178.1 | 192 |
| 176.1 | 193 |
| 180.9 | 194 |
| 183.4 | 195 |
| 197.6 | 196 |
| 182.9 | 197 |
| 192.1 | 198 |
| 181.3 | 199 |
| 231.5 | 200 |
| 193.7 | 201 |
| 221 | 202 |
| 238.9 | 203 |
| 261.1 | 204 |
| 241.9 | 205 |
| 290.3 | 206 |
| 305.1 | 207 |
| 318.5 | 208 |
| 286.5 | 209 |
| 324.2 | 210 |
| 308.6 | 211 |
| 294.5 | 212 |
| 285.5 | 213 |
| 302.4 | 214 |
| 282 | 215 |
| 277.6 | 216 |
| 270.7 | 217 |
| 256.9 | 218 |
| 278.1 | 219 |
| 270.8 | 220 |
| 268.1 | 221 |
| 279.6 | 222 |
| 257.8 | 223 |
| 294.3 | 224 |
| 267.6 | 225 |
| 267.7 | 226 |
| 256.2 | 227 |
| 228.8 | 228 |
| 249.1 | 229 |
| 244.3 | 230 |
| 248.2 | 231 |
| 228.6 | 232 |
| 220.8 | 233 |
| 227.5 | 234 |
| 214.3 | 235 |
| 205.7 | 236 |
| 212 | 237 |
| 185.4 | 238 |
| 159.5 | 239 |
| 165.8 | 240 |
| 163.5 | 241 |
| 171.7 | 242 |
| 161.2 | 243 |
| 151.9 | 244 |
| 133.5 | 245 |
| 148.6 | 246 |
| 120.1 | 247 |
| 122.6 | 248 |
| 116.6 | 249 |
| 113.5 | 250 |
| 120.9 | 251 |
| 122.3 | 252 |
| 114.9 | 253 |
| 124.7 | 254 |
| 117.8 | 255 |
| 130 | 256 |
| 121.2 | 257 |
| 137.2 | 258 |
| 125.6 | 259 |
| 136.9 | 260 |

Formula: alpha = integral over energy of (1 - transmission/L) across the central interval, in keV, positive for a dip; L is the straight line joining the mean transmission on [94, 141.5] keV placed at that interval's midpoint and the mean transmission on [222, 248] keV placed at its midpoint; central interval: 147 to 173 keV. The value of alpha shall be 5.5 keV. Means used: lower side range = 374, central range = 249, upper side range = 207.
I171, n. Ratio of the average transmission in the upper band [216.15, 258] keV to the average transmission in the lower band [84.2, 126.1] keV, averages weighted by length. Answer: 0.5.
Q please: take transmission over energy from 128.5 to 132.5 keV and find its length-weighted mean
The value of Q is 359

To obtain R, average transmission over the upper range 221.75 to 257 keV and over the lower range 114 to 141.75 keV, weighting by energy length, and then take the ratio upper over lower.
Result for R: 0.52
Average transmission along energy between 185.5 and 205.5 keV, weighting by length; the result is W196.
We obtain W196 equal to 192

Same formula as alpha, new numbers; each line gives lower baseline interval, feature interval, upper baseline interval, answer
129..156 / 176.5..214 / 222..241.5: 7.49 keV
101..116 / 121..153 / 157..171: -4.09 keV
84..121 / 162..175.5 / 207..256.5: 4.12 keV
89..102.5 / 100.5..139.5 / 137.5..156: 0.26 keV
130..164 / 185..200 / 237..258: 3.65 keV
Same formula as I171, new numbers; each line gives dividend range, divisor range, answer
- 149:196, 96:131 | 0.57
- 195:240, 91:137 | 0.65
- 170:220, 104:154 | 0.63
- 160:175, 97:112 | 0.54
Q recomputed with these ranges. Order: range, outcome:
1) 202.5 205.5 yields 247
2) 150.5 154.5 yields 283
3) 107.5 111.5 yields 381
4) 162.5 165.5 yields 236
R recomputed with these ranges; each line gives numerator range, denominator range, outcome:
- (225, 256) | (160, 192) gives 0.90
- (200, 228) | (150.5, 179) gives 1.19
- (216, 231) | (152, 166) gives 1.06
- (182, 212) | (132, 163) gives 0.69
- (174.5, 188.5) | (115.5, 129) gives 0.53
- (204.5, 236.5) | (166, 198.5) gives 1.43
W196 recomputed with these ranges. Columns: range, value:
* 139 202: 232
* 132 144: 358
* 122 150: 352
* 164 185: 199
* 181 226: 234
